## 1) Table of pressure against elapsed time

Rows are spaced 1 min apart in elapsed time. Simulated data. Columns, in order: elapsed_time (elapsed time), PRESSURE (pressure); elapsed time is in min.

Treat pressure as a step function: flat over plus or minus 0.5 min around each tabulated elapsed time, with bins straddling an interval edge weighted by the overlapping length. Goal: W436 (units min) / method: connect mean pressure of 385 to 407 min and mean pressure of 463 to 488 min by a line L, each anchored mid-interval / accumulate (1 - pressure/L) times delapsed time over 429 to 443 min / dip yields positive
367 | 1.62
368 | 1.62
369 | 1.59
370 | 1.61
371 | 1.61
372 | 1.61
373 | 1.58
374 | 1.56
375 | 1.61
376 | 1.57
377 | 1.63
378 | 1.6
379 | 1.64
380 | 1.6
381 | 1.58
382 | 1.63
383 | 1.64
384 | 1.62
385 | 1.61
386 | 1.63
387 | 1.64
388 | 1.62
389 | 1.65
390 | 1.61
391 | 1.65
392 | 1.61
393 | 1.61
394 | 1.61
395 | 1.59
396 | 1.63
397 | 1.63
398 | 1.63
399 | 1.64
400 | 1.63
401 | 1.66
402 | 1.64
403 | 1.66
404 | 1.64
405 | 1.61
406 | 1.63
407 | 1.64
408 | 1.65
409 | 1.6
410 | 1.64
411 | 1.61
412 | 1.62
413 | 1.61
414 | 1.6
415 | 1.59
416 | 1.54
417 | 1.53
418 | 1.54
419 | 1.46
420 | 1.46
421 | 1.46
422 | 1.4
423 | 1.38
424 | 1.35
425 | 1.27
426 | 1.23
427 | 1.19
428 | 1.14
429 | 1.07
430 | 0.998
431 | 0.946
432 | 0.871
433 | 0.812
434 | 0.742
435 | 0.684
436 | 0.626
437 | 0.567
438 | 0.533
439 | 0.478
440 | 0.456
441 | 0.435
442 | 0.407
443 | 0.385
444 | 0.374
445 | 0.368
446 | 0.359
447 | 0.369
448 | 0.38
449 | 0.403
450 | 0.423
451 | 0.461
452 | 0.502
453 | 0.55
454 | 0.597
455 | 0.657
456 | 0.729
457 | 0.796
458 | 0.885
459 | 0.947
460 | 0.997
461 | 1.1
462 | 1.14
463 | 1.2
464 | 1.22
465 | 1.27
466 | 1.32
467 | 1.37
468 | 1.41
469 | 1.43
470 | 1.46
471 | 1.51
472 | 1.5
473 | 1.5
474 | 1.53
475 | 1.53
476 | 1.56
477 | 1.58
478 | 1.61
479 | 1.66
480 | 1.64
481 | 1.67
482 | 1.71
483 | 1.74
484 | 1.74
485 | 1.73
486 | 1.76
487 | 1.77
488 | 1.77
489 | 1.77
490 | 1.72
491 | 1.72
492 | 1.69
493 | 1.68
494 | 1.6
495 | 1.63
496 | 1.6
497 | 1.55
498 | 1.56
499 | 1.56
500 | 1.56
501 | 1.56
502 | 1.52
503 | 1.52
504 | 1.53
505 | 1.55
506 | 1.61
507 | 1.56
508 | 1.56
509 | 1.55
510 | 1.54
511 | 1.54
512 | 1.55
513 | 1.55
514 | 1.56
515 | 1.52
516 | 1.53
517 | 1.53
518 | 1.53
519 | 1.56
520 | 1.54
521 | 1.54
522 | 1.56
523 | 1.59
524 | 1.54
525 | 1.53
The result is 8.16 min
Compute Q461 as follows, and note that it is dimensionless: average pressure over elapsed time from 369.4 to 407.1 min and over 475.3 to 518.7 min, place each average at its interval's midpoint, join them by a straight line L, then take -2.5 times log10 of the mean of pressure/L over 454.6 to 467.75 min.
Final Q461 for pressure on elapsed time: 0.46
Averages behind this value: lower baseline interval 1.62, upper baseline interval 1.61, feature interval 1.06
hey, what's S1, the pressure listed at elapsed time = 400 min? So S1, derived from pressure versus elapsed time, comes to 1.63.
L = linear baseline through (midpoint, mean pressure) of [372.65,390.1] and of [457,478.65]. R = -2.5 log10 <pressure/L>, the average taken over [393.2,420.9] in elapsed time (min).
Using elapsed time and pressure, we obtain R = -0.05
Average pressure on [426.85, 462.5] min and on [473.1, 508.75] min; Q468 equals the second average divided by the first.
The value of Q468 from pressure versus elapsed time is 2.42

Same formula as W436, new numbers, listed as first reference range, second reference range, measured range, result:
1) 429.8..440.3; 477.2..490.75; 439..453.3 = 7.79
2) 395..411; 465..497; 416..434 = 4.31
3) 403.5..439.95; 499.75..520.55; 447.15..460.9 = 7.25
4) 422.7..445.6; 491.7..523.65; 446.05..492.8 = -2.25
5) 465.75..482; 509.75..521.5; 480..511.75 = -2.01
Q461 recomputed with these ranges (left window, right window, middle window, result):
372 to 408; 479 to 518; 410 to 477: 0.48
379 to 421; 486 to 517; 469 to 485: 0.00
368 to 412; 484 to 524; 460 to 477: 0.17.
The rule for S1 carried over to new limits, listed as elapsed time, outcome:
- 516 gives 1.53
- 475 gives 1.53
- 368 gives 1.62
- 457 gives 0.796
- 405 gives 1.61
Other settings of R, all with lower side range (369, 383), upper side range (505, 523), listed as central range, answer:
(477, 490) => -0.10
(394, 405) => -0.03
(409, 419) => 0.01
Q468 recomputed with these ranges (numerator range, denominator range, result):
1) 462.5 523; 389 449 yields 1.28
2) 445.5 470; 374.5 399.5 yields 0.54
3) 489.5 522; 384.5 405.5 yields 0.97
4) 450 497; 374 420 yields 0.84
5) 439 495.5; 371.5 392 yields 0.72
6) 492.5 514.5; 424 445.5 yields 2.07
